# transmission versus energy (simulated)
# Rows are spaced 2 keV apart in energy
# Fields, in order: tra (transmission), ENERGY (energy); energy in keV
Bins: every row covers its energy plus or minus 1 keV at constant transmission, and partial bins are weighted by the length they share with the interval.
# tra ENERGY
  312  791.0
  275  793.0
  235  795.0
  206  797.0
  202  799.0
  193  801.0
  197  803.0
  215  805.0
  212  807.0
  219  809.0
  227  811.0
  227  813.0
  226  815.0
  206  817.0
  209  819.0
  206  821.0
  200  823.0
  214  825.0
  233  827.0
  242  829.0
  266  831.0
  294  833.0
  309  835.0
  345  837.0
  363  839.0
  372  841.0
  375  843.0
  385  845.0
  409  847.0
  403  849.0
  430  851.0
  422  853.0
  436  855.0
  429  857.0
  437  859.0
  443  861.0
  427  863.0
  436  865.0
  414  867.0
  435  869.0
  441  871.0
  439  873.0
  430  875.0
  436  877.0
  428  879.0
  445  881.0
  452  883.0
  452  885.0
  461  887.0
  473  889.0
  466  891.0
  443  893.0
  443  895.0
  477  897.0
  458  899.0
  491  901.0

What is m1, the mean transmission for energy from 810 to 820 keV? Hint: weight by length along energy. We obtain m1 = 219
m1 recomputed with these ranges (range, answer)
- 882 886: 452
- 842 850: 393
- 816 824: 205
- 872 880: 433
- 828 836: 278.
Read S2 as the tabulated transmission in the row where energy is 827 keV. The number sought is 233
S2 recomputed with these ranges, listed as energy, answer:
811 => 227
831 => 266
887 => 461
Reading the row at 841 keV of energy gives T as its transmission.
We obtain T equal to 372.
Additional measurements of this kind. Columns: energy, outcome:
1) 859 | 437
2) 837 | 345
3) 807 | 212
